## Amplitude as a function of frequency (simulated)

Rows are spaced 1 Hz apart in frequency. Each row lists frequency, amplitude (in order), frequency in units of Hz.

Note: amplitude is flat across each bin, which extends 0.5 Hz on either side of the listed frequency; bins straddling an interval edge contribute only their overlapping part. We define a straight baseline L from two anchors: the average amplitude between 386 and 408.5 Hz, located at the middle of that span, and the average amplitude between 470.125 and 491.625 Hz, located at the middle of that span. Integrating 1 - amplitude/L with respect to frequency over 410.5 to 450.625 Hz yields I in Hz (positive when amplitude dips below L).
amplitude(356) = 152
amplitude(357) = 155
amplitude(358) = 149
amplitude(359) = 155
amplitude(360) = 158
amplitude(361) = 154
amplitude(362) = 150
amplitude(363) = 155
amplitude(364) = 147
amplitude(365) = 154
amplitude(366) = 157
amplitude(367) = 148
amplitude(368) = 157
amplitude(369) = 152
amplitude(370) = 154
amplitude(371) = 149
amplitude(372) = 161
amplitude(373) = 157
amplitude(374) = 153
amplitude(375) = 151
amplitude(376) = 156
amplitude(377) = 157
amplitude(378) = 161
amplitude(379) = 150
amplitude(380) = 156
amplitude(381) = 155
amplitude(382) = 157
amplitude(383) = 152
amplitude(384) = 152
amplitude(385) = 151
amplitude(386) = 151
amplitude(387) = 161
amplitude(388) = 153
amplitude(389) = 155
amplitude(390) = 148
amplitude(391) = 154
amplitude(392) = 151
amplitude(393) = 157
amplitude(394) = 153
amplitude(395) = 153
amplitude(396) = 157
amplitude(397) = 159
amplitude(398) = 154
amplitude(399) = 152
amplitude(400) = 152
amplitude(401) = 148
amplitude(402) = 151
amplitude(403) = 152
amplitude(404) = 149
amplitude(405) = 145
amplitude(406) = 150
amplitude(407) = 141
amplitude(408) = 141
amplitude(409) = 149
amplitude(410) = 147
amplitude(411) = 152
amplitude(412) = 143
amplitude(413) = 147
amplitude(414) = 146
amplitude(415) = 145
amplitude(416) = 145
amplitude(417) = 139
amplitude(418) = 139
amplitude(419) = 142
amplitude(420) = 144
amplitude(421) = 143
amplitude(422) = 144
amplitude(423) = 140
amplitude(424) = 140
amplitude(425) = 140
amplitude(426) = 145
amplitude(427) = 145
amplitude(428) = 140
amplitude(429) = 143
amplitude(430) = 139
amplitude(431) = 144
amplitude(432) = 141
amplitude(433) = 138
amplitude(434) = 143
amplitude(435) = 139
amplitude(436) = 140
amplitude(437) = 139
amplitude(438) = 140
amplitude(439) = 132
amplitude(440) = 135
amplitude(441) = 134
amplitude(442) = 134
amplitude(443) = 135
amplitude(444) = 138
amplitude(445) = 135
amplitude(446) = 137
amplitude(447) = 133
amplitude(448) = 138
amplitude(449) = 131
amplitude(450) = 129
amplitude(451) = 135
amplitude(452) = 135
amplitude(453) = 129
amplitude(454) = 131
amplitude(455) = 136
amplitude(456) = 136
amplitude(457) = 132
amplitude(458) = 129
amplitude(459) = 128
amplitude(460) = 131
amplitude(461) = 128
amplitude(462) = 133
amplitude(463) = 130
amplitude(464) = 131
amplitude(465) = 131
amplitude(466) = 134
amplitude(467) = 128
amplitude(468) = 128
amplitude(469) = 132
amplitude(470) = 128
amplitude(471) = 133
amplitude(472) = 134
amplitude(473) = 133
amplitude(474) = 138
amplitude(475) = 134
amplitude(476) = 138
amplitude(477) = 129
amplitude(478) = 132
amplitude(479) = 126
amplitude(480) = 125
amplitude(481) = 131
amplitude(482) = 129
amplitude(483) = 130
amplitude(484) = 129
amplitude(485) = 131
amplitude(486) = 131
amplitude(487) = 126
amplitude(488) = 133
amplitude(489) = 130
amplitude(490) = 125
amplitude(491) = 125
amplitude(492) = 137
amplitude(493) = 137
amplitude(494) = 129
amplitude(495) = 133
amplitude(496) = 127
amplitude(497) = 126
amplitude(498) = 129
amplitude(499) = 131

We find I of 0.9 Hz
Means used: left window 152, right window 131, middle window 140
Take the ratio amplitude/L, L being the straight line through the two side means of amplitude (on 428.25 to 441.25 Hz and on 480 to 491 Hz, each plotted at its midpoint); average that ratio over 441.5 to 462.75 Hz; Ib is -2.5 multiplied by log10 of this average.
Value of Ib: 0.022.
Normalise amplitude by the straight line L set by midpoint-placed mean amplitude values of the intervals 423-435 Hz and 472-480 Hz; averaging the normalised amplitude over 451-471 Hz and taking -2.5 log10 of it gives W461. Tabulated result 0.03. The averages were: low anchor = 141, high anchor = 132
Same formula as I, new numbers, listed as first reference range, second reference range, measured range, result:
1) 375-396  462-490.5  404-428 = 0.4 Hz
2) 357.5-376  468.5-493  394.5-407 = -0.4 Hz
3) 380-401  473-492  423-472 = 1.5 Hz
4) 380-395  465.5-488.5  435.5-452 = 0.5 Hz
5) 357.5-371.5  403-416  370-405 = -1.0 Hz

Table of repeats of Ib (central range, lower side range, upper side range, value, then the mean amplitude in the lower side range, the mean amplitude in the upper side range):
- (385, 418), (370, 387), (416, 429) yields -0.01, 154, 142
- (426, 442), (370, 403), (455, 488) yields 0.01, 154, 131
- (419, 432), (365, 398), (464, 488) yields 0.01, 154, 131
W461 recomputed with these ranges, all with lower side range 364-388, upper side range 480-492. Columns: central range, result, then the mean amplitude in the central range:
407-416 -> 0.002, 146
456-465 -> 0.036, 131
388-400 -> -0.026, 154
